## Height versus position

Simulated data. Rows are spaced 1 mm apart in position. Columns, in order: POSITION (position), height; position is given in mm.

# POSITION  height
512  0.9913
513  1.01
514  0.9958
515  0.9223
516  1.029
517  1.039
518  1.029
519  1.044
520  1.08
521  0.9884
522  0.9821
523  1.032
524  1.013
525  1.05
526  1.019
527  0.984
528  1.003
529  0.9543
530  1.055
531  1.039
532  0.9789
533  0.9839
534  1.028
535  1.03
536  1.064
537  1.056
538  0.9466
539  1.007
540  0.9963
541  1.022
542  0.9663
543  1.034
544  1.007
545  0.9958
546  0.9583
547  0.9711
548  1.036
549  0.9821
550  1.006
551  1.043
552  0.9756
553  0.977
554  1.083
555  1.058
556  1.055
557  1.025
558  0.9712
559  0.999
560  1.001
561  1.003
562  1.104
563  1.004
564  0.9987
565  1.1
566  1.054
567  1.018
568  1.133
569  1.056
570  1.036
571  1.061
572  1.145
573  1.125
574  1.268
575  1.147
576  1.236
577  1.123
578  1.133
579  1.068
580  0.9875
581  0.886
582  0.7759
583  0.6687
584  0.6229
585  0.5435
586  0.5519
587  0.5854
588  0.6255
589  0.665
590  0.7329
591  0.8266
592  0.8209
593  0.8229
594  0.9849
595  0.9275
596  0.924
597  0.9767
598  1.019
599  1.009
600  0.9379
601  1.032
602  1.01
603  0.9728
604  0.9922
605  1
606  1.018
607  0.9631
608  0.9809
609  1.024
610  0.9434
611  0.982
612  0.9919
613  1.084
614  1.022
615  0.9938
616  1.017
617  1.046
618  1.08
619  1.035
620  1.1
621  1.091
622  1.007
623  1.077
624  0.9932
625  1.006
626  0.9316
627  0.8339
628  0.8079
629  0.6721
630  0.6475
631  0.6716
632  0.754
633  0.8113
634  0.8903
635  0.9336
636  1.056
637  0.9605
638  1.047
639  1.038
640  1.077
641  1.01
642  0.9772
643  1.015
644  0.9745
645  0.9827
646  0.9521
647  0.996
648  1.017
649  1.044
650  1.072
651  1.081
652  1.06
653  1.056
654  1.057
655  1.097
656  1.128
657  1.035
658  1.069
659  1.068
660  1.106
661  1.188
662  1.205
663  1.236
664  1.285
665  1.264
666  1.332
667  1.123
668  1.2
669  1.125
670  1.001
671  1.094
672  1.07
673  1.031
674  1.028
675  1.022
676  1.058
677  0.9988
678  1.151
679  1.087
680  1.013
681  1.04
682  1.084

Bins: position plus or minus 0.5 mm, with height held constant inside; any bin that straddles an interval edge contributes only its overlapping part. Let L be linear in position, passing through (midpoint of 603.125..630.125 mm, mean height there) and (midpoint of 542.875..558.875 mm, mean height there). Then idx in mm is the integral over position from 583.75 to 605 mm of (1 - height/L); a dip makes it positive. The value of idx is 3.1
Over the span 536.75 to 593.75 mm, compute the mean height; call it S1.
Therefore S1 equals 0.966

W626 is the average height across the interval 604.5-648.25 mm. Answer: 0.966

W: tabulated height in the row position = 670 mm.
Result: 1.001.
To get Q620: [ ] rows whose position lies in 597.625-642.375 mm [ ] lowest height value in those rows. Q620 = 0.6475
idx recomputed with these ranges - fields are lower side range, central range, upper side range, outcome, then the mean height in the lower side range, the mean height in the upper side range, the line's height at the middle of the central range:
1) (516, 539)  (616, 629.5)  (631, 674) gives 0.9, 1.02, 1.06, 1.05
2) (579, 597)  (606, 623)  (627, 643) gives -3.7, 0.776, 0.892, 0.842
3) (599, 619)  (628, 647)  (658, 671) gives 3.1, 1.01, 1.17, 1.09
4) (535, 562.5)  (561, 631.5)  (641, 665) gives 5.9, 1.01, 1.08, 1.04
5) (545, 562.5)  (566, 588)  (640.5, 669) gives 1.6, 1.01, 1.09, 1.03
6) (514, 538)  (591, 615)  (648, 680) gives 2.1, 1.02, 1.11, 1.07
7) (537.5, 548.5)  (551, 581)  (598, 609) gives -2.1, 0.995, 0.994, 0.994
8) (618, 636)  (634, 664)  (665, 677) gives -1.5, 0.907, 1.1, 1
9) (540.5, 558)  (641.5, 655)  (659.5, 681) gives 1.0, 1.01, 1.12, 1.1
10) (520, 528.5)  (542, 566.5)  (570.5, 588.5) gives -1.4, 1.01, 0.92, 0.962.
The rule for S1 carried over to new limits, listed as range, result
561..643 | 0.955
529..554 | 1.01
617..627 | 1.03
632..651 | 0.988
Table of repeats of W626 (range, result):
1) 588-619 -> 0.956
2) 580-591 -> 0.688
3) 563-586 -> 0.998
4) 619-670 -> 1.02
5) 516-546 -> 1.01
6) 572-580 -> 1.15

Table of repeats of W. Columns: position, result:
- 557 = 1.025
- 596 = 0.924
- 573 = 1.125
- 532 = 0.9789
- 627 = 0.8339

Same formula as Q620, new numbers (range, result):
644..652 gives 0.9521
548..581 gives 0.886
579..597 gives 0.5435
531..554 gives 0.9466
